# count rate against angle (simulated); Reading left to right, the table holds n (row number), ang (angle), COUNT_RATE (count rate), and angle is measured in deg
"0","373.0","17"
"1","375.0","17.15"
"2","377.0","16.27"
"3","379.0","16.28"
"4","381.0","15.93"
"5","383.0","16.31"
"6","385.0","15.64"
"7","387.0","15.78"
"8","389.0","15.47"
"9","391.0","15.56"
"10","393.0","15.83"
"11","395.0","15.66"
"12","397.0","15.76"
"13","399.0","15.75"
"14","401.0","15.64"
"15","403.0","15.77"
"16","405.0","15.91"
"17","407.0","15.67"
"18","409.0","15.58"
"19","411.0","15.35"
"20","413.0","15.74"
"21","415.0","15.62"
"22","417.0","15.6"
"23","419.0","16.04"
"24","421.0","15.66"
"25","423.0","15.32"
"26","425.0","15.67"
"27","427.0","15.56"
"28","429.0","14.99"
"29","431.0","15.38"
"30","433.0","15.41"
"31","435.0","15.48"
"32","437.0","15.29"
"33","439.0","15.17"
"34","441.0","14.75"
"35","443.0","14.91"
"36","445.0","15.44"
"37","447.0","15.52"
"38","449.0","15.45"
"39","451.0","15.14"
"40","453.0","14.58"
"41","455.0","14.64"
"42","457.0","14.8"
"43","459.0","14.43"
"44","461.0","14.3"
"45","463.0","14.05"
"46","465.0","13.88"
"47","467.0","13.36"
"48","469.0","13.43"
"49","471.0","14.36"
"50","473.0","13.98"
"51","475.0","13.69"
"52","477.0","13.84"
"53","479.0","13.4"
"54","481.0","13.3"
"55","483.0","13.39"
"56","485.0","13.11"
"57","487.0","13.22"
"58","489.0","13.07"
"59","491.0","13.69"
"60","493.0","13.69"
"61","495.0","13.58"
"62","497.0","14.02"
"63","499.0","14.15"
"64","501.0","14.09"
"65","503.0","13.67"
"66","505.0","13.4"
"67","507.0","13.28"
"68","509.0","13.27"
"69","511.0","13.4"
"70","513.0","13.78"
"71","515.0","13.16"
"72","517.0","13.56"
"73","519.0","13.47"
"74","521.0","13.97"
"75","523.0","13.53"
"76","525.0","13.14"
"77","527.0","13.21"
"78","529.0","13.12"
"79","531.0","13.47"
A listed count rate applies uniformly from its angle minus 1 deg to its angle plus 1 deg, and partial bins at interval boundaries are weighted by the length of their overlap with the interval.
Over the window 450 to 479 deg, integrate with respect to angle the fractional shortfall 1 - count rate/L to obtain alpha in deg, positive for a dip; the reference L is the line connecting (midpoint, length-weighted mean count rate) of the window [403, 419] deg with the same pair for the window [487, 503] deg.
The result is 0.56 deg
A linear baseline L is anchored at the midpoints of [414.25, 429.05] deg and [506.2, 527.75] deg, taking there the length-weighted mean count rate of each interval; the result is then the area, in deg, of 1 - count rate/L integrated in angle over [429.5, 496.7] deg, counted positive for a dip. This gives 1.7 deg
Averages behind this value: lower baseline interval 15.6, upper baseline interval 13.4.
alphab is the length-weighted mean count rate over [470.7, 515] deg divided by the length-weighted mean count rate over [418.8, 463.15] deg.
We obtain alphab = 0.9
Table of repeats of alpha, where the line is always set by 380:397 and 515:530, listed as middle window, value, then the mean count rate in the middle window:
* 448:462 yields -0.2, 14.8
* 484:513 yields 0.6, 13.6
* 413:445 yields -0.7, 15.4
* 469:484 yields 0.6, 13.7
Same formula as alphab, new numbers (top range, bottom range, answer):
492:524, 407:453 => 0.88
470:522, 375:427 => 0.86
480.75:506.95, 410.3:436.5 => 0.87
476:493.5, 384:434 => 0.86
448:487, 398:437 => 0.90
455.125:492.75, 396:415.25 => 0.88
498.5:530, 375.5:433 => 0.86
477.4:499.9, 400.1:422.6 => 0.86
